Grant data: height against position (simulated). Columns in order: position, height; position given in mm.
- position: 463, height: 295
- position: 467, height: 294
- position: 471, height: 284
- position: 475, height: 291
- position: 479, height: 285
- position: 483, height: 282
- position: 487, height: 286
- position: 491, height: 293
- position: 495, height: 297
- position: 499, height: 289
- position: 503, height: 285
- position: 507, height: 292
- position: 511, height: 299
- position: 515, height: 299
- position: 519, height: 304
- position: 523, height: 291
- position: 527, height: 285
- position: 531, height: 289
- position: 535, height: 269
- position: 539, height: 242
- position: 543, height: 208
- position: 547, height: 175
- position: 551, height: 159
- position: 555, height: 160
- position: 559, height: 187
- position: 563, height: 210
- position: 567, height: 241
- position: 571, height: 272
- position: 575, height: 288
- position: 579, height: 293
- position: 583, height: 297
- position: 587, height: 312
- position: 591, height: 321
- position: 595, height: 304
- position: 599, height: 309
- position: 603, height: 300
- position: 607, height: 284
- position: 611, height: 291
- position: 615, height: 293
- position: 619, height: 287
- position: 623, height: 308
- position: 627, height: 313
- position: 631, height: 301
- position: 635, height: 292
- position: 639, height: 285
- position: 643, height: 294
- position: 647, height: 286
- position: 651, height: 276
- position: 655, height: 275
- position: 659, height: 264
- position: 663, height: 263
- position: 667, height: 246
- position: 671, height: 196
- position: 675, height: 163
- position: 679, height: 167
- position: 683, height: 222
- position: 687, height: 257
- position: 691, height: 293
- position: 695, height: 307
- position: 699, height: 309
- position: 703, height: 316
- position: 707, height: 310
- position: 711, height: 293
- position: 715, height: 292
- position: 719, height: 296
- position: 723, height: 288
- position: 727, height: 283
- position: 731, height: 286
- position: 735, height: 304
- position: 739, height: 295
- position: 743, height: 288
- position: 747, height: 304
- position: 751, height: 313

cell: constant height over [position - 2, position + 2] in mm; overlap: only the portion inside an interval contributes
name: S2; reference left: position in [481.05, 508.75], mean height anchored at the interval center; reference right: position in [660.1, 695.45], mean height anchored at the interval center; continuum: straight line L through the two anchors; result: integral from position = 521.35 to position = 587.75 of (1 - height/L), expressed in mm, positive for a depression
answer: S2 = 6.40 mm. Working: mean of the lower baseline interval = 289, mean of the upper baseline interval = 232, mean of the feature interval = 244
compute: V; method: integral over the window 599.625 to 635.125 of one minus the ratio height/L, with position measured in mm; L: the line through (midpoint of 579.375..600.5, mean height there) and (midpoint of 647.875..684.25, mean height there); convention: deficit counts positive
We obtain -2.2 mm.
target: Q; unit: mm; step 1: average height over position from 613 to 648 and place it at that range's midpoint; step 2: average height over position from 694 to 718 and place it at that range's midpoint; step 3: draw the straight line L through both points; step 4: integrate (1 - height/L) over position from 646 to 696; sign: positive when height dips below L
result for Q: 9.1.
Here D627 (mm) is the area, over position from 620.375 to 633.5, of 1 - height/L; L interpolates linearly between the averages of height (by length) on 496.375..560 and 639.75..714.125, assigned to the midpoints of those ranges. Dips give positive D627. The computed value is -2.3 mm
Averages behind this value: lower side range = 254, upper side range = 264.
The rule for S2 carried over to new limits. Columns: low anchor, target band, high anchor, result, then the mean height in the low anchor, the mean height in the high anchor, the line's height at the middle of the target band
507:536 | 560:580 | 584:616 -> 2.9 mm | 292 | 302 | 298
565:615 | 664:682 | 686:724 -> 5.9 mm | 293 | 297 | 296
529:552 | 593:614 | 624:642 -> -1.7 mm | 226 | 298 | 275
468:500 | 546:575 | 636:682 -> 6.7 mm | 289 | 247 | 270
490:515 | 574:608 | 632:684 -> -4.2 mm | 293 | 250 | 268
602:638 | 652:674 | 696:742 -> 3.7 mm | 296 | 297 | 297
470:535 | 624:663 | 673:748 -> -0.7 mm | 290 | 277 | 281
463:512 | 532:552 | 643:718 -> 4.6 mm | 290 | 264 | 283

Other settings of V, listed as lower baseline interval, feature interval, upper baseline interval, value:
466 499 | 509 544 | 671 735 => 0.87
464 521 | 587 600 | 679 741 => -1.02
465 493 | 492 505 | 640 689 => -0.34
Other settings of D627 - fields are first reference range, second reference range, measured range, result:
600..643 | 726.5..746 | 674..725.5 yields 3.7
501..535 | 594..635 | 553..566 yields 4.6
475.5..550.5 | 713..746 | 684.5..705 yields -0.4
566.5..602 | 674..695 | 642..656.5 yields -1.6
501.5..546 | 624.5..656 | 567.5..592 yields -0.8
